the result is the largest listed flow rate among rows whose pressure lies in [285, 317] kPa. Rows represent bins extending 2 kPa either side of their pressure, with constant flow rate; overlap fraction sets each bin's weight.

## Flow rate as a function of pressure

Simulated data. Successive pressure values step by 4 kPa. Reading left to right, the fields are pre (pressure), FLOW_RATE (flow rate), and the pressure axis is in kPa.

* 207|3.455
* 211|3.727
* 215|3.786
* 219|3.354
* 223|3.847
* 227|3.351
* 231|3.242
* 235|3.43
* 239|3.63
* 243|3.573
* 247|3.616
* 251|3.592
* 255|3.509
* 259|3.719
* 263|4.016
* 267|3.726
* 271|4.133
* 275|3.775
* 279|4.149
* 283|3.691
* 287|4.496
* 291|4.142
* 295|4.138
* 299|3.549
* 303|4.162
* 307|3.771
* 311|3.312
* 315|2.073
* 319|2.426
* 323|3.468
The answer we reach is 4.496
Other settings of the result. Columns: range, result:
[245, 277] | 4.133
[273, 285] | 4.149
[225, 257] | 3.63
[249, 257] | 3.592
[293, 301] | 4.138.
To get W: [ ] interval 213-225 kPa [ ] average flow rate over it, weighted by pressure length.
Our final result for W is 3.66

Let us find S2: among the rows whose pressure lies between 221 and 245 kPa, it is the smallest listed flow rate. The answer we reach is 3.242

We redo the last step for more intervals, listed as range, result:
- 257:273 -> 3.719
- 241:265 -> 3.509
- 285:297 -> 4.138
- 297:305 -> 3.549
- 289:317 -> 2.073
